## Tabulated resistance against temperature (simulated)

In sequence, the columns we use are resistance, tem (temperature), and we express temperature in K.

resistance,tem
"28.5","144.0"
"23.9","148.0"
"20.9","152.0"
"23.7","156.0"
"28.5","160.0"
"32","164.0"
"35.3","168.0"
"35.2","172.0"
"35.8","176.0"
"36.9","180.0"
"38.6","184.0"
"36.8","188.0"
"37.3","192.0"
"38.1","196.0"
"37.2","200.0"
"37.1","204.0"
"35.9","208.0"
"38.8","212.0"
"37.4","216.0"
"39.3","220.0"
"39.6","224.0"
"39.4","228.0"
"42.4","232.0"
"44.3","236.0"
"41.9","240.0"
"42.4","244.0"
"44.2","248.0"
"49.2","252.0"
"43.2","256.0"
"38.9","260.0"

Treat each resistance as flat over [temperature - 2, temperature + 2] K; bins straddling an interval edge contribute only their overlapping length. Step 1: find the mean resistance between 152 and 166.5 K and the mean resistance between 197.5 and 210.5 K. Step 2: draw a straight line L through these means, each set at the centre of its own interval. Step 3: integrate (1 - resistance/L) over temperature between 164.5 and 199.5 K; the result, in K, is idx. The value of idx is -4.9 K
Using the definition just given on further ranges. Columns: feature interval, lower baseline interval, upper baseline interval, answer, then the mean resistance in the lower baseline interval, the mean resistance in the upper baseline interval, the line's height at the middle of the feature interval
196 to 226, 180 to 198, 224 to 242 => 1.33 K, 37.6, 41.7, 39.7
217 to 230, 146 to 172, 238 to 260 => -0.02 K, 28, 43.7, 39.2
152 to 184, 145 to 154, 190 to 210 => -4.22 K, 23.1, 37.1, 28.2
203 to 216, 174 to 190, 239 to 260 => 0.81 K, 37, 43.8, 39.8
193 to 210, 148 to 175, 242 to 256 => -0.37 K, 29.1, 45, 36.4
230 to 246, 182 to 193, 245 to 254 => 0.67 K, 37.6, 46.2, 44.6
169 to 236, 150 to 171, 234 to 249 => -4.05 K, 28.4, 43.1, 36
